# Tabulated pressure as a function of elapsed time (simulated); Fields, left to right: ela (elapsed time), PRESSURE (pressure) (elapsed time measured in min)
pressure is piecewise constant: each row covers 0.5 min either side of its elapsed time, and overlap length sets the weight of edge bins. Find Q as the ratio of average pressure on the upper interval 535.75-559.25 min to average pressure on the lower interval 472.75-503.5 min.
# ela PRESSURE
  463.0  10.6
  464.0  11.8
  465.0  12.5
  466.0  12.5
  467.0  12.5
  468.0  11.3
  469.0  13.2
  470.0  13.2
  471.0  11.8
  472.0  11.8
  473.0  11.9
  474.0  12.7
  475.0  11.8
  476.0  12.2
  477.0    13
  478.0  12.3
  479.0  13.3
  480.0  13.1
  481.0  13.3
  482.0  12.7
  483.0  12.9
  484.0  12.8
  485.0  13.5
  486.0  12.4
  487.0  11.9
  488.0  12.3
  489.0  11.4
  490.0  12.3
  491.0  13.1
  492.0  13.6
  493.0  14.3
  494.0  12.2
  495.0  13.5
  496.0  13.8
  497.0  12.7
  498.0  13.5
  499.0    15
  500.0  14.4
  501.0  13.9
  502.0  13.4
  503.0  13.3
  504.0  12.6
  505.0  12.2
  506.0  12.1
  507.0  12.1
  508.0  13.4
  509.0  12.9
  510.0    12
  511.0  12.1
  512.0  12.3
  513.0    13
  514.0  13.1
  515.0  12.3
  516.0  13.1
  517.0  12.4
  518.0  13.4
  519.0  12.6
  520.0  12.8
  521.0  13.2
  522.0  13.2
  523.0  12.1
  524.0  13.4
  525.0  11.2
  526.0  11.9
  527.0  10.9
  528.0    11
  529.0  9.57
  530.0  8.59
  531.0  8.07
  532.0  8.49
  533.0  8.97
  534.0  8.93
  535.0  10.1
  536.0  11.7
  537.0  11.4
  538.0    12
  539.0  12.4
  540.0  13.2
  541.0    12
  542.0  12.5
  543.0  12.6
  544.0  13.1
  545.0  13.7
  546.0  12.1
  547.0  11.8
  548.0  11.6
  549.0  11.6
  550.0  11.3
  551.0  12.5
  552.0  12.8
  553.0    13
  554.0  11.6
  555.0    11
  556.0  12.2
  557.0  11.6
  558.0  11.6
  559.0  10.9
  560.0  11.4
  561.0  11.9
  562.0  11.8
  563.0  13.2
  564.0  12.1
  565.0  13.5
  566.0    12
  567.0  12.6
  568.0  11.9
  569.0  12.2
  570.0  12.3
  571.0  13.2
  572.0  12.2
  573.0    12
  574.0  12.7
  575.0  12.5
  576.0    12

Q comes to 0.93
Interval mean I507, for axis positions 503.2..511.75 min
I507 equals 12.5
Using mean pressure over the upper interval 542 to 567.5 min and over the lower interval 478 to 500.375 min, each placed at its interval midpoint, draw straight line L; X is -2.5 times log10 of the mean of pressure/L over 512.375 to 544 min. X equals 0.08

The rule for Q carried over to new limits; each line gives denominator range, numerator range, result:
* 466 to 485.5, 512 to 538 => 0.91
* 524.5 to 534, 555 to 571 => 1.23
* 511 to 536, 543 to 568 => 1.06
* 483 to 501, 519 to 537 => 0.83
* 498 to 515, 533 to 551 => 0.91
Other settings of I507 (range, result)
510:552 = 11.8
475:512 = 12.9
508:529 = 12.4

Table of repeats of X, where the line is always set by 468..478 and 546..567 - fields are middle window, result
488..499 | -0.07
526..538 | 0.21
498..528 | -0.05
